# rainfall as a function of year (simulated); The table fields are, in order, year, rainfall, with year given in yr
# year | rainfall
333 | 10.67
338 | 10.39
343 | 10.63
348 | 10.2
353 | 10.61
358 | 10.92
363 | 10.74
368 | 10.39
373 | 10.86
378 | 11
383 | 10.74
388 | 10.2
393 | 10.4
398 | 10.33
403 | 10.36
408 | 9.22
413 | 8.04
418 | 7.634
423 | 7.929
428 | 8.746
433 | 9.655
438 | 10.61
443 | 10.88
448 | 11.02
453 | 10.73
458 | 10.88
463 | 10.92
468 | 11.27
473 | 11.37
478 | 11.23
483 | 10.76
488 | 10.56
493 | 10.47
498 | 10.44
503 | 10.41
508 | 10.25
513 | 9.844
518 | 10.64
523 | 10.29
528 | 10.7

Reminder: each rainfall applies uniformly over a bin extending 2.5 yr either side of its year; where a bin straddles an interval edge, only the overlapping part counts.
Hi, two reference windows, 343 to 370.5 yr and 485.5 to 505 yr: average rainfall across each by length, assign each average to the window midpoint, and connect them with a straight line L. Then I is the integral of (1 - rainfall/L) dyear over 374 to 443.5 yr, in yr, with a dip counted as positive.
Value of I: 5.61 yr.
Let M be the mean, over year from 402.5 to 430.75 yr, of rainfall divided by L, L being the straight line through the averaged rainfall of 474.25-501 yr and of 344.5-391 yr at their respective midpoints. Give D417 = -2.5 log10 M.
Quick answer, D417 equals 0.24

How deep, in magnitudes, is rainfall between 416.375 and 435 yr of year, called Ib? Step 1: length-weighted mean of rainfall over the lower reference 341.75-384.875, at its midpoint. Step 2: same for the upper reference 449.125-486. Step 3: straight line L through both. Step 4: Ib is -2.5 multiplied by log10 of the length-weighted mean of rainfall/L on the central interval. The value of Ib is 0.27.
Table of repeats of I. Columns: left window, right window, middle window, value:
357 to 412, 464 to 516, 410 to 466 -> 4.2 yr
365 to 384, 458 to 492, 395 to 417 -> 2.9 yr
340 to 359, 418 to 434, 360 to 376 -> -1.0 yr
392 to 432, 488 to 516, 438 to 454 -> -2.2 yr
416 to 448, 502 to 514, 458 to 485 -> -3.5 yr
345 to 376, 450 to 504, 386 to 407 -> 0.9 yr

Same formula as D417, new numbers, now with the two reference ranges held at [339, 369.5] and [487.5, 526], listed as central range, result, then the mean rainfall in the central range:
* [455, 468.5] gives -0.06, 11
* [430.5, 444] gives 0.01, 10.3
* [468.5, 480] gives -0.09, 11.3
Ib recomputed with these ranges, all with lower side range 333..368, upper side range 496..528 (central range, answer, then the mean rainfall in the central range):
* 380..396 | 0.01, 10.5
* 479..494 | -0.03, 10.7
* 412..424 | 0.31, 7.84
